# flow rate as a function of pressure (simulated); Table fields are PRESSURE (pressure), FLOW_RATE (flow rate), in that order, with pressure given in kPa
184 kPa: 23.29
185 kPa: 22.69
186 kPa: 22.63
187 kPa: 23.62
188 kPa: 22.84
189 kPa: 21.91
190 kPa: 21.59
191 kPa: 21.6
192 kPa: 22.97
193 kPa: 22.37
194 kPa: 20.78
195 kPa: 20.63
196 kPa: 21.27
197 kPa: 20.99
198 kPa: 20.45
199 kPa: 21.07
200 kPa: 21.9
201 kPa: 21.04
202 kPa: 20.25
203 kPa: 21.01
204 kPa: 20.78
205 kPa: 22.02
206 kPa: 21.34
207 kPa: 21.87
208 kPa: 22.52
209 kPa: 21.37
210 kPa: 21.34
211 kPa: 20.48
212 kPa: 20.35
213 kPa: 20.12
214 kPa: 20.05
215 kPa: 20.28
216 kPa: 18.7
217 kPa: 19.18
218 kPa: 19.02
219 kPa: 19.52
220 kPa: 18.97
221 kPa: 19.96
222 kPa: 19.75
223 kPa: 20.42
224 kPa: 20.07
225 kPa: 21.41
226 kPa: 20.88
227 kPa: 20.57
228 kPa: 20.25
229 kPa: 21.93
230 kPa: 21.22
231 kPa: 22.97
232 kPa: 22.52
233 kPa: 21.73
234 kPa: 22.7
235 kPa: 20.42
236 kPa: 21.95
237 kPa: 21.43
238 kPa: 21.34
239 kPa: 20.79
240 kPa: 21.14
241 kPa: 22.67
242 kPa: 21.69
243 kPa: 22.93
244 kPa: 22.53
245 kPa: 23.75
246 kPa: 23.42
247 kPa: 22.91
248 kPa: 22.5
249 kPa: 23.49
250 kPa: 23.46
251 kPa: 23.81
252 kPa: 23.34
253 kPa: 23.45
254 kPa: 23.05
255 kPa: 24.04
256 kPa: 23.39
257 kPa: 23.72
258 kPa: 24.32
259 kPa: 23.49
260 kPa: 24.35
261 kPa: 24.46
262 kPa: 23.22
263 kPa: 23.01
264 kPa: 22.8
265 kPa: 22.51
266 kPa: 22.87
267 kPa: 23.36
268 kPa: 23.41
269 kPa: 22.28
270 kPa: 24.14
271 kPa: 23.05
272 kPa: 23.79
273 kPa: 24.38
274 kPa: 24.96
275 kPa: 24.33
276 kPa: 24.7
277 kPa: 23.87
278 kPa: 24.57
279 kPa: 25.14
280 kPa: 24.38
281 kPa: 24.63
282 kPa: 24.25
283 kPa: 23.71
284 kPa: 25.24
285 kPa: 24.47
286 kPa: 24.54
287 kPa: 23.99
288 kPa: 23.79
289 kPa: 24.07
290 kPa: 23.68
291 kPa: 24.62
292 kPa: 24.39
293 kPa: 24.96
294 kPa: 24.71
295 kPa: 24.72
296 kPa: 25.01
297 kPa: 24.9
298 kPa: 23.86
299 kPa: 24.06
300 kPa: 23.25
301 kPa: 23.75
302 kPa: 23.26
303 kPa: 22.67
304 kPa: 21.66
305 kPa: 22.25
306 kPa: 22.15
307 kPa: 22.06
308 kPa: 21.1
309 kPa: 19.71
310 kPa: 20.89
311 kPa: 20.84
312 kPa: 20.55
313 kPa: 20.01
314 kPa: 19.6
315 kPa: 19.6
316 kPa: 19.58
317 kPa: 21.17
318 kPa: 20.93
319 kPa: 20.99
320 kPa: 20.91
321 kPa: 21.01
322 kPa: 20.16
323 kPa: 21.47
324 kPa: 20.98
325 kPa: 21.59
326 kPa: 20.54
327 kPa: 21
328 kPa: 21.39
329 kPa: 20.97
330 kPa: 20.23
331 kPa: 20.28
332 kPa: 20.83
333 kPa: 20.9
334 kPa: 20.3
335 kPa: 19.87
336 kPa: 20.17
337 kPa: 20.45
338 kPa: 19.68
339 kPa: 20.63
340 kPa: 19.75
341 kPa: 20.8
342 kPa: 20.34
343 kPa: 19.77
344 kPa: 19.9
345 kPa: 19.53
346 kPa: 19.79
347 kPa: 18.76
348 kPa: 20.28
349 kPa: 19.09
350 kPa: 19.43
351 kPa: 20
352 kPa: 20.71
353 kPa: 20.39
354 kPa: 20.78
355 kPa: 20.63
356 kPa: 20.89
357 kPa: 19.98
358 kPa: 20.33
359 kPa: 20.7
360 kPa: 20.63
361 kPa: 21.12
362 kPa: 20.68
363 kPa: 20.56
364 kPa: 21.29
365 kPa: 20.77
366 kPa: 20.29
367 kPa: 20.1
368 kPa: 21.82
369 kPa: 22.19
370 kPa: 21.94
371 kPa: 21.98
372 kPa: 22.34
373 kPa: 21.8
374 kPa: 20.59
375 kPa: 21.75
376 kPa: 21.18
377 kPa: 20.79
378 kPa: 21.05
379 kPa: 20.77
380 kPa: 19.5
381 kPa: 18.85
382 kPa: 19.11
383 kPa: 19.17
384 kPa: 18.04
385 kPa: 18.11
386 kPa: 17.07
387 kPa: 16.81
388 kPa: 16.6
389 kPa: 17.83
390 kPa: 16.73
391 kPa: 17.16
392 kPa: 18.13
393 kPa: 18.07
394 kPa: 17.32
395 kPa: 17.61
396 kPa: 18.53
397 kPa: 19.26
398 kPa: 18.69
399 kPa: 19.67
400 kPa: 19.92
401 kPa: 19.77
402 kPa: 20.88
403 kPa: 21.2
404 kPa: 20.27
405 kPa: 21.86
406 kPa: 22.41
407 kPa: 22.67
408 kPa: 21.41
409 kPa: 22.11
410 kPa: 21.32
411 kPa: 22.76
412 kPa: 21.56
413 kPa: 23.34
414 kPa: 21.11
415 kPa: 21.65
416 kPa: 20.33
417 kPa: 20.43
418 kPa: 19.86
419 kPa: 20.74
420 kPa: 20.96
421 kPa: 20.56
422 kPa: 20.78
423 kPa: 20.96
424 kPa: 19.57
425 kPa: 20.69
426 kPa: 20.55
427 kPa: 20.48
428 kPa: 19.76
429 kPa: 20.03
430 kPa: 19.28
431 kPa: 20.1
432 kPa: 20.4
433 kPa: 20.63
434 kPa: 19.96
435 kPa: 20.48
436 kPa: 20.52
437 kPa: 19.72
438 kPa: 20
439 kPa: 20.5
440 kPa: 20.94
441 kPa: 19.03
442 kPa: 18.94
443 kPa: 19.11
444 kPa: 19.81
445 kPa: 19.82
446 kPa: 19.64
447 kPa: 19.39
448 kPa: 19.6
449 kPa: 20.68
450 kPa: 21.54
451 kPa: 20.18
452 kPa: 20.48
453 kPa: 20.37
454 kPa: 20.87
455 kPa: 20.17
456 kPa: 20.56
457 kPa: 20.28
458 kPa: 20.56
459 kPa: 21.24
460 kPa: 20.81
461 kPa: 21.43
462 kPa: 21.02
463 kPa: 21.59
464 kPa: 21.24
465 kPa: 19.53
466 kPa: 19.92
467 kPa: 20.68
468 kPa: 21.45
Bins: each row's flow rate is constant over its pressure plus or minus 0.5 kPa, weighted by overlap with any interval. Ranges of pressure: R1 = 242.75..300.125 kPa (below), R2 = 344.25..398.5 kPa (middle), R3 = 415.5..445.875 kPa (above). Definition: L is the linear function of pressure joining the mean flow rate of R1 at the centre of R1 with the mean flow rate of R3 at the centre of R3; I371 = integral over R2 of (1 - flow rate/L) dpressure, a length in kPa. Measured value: 4.5 kPa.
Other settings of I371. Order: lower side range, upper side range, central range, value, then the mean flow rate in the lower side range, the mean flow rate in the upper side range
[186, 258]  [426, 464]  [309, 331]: 0.4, 21.6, 20.3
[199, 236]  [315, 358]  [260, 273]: -1.7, 20.8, 20.4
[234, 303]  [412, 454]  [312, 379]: 4.3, 23.6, 20.3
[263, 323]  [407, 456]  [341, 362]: 1.7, 23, 20.5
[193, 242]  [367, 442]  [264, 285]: -3.3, 20.9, 20.2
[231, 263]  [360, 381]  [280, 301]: -2.0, 22.8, 21.1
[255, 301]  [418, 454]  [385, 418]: 1.9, 24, 20.2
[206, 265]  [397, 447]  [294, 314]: -1.0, 21.8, 20.5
